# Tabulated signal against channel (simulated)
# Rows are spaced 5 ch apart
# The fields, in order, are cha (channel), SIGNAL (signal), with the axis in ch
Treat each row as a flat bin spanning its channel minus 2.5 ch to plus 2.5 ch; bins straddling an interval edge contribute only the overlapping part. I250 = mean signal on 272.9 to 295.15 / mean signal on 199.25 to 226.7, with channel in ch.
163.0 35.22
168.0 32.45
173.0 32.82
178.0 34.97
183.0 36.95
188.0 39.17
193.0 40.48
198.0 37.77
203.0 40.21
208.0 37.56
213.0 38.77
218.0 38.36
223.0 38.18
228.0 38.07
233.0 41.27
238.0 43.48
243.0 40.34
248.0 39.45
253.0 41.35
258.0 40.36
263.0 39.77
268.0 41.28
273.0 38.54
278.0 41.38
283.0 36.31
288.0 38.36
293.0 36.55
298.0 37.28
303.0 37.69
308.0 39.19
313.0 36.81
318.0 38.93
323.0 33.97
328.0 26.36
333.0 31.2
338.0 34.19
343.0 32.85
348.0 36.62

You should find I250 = 0.99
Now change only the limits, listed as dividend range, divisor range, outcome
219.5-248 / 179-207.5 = 1.04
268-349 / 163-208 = 0.98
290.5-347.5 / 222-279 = 0.87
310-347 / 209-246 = 0.85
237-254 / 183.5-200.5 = 1.05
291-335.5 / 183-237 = 0.91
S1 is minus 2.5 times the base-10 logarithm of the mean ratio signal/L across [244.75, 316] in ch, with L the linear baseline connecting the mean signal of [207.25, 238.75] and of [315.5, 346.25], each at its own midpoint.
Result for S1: -0.09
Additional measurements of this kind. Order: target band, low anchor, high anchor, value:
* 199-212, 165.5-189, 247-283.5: -0.06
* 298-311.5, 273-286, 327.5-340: -0.09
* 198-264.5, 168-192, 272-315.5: -0.08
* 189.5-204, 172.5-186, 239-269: -0.08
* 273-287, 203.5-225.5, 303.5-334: -0.08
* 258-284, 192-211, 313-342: -0.11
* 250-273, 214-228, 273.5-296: -0.06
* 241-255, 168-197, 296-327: -0.10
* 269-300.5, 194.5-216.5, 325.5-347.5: -0.11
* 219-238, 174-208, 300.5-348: -0.07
